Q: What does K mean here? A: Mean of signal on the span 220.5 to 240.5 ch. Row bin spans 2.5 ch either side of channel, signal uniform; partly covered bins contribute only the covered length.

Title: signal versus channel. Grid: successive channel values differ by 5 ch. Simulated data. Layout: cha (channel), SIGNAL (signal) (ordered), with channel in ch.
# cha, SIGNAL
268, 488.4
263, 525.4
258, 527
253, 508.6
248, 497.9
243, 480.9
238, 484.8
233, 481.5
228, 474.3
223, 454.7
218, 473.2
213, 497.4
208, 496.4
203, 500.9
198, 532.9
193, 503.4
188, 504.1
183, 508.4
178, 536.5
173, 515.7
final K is 474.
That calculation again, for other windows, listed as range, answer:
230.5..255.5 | 491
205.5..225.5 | 480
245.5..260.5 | 511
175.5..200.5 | 517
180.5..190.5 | 506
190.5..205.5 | 512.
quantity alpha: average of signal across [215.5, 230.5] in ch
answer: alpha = 467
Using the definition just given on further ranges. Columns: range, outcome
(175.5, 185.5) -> 522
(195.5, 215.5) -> 507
